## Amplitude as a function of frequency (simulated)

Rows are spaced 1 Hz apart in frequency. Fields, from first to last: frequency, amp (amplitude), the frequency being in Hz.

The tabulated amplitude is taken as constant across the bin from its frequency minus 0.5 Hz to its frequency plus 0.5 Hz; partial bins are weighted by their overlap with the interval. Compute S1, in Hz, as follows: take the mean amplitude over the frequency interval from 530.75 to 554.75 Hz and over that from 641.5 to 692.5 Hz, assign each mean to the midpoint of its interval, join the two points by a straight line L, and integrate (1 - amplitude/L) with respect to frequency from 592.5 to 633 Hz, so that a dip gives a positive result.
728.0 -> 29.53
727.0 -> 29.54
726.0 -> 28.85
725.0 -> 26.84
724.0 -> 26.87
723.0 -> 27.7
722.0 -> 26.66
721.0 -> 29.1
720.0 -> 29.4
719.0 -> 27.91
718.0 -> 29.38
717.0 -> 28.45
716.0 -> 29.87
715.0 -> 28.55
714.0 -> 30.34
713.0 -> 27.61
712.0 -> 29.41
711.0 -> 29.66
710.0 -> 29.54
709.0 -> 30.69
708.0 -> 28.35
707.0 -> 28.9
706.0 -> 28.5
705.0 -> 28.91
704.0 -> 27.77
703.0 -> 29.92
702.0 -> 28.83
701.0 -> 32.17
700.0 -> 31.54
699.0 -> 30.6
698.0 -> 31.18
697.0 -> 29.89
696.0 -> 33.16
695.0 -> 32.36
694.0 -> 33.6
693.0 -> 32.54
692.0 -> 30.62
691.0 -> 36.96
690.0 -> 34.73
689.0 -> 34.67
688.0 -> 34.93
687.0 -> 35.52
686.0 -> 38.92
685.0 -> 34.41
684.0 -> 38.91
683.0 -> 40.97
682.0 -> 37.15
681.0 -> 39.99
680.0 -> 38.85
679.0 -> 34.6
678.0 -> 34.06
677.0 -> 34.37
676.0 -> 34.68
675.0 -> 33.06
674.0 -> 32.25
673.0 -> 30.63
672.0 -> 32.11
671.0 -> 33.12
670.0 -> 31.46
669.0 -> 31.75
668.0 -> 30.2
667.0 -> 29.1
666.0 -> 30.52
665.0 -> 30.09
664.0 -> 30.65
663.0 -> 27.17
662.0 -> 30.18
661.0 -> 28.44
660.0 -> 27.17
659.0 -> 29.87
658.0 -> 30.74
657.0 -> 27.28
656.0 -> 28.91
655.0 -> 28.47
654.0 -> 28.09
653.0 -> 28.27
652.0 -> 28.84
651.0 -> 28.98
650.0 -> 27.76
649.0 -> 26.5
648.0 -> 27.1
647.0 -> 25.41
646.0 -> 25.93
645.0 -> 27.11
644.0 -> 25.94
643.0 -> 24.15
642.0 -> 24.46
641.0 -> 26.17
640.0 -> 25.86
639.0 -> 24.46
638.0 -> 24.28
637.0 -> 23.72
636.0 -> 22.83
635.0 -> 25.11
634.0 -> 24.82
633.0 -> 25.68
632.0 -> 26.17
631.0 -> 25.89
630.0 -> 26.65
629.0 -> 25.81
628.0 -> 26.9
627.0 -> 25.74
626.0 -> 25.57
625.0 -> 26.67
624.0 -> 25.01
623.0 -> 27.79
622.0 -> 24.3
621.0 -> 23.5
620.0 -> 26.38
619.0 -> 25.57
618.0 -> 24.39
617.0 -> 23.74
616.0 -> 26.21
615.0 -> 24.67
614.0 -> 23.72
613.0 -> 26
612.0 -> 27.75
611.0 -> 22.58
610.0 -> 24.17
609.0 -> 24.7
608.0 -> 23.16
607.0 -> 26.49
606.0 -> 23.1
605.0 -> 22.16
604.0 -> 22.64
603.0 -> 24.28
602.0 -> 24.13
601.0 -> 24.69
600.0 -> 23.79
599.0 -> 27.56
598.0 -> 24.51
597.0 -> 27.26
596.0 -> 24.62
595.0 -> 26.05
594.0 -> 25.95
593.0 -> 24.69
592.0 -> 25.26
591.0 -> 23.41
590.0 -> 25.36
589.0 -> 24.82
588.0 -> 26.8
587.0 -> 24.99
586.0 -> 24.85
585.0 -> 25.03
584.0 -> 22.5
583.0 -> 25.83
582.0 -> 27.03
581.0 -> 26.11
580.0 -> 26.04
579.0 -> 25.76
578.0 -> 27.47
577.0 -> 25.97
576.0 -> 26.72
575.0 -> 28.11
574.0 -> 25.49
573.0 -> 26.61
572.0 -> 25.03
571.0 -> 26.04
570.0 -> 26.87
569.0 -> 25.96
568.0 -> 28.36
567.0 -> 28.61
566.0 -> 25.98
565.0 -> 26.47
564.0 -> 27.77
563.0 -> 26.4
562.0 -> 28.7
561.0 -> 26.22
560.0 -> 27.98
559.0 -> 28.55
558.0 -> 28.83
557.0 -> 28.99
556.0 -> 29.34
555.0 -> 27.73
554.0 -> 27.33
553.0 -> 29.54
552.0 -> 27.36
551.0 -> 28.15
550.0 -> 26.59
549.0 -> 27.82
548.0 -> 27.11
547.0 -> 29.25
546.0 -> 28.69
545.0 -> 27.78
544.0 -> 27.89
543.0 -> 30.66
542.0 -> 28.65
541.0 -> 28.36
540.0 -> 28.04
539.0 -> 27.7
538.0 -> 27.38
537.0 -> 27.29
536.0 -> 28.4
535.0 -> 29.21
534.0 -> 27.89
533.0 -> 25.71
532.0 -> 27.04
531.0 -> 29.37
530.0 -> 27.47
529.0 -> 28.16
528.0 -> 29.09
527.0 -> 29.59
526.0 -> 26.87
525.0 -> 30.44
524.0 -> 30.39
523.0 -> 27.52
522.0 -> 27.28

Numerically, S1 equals 6.4 Hz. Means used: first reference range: 28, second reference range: 31.3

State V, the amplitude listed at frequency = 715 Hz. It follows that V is 28.55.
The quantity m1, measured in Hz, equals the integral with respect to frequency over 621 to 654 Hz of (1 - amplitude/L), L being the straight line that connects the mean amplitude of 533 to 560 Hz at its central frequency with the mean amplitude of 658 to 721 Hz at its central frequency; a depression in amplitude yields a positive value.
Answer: 4.9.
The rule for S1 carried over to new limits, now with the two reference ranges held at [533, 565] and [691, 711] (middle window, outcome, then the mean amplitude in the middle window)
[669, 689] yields -3.2 Hz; 35.2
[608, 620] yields 1.8 Hz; 24.9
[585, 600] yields 1.8 Hz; 25.4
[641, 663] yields 1.7 Hz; 27.6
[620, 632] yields 1.4 Hz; 25.8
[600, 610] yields 1.7 Hz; 23.9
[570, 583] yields 1.0 Hz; 26.4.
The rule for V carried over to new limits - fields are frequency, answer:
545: 27.78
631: 25.89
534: 27.89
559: 28.55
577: 25.97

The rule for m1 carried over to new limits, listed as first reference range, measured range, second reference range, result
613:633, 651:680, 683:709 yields -1.1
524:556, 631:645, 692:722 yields 2.0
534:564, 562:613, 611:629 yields 2.2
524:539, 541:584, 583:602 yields -1.2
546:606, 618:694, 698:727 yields -4.2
